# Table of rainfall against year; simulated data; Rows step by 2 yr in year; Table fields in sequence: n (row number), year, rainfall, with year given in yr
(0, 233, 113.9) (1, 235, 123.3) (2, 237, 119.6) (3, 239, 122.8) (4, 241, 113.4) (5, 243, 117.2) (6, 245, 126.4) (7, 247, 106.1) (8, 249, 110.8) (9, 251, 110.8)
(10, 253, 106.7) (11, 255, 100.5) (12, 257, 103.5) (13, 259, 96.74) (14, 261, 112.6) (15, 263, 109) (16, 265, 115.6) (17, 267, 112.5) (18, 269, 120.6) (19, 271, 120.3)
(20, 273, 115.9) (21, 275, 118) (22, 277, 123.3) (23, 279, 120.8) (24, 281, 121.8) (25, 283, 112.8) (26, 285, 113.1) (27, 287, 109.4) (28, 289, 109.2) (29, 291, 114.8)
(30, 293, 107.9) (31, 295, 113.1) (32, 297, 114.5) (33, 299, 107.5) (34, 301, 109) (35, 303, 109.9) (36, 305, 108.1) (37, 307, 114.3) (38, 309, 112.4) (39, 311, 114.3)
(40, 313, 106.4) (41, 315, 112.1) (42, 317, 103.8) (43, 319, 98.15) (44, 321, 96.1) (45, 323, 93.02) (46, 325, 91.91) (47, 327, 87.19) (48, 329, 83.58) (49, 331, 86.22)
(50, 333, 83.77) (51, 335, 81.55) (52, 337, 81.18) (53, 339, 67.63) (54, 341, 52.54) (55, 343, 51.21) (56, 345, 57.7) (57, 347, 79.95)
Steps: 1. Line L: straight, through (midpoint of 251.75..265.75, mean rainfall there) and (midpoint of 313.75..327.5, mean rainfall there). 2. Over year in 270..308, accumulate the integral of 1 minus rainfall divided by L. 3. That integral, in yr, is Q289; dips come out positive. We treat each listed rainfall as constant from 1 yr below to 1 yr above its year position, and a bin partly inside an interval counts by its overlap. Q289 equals -4.3 yr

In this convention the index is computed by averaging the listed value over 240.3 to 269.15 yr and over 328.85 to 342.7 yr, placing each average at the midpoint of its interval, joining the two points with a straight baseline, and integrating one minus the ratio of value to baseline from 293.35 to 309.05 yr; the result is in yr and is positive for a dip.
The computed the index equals -3.6 yr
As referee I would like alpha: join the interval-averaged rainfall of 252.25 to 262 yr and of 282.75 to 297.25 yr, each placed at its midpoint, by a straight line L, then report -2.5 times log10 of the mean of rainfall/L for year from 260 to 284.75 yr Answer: -0.09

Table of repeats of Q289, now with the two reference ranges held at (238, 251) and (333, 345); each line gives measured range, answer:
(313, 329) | -4.25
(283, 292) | -1.73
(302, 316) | -4.80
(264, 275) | -1.52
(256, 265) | 0.07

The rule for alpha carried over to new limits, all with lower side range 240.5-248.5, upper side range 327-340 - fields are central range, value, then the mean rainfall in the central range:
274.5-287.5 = -0.16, 117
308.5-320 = -0.21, 108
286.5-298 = -0.15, 112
